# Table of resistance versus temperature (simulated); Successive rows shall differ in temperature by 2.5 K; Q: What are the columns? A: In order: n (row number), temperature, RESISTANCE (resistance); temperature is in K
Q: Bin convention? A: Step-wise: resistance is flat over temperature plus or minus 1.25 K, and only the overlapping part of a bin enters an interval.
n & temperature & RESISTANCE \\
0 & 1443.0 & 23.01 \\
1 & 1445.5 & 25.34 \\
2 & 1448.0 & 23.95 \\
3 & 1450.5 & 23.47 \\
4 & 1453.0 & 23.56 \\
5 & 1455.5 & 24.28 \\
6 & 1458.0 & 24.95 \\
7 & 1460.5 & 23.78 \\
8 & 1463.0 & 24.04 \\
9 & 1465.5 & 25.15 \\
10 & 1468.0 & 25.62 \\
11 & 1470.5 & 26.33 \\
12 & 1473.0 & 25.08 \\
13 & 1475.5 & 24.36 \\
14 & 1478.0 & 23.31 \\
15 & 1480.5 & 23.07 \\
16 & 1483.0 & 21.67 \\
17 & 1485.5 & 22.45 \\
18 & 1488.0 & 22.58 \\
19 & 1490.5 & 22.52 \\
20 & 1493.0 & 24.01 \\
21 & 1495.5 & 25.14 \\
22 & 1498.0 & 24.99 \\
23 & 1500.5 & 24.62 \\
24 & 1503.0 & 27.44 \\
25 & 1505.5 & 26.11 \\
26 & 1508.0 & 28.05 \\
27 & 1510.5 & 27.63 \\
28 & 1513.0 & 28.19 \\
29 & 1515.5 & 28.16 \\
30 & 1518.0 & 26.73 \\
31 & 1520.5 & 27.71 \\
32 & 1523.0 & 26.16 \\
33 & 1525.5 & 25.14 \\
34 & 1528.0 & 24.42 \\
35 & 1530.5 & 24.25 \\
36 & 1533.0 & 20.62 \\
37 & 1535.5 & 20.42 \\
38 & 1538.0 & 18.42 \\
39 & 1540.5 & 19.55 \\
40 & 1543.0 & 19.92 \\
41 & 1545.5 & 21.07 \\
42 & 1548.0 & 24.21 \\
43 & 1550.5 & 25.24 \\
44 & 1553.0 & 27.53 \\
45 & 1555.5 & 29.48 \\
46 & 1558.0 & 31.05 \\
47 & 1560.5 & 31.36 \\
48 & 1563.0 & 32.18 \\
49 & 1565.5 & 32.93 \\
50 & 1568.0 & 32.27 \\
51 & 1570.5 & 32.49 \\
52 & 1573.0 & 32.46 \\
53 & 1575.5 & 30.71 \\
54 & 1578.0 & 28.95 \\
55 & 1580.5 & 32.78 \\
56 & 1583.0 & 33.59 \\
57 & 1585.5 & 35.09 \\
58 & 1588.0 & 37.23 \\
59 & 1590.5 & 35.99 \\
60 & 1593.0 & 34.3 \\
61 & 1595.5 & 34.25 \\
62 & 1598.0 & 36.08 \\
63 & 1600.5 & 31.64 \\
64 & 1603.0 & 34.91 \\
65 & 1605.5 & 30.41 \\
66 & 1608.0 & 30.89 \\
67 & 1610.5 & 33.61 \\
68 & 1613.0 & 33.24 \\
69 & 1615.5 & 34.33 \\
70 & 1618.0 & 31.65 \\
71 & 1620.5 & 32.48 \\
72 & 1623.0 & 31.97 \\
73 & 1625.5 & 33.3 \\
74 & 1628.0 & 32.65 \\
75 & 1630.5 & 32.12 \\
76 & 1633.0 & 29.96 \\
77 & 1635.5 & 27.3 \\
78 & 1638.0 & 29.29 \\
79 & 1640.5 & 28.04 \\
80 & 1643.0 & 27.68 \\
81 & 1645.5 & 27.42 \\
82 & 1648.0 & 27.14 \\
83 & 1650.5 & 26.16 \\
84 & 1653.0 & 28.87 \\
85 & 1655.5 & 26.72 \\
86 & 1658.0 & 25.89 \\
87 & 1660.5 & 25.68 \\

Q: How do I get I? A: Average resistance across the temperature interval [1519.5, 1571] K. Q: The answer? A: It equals 25.9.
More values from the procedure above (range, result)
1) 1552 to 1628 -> 32.7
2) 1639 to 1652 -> 27.4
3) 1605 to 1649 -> 30.8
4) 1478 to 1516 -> 25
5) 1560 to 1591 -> 32.9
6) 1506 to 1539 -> 25.1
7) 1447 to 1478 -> 24.5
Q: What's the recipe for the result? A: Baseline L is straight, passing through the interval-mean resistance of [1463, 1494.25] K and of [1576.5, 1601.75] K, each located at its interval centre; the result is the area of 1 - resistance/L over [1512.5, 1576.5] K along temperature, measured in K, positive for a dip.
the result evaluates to 7.1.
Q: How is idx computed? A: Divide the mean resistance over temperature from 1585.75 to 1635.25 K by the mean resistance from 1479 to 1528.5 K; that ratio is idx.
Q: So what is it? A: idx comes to 1.3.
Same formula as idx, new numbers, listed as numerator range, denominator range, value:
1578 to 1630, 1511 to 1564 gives 1.32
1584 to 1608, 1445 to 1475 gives 1.39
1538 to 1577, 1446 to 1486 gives 1.15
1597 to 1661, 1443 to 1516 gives 1.23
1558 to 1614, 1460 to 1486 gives 1.37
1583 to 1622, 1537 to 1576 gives 1.22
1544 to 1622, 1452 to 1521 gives 1.27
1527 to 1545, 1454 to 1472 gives 0.85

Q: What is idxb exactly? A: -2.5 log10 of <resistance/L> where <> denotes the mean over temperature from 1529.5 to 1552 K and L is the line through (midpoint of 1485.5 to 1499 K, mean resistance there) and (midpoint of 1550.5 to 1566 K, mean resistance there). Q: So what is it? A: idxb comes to 0.30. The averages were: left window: 23.7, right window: 30.2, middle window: 21.6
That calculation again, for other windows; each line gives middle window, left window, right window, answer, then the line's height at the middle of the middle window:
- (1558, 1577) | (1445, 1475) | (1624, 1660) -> -0.18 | 27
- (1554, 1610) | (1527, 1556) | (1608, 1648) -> -0.23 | 26.6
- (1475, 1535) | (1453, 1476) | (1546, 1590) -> 0.10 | 27.2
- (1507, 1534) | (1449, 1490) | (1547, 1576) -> 0.05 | 27.4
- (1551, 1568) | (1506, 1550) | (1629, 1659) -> -0.21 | 25.3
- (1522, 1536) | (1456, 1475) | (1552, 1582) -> 0.22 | 28.9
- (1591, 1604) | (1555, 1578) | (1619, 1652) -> -0.12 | 30.7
